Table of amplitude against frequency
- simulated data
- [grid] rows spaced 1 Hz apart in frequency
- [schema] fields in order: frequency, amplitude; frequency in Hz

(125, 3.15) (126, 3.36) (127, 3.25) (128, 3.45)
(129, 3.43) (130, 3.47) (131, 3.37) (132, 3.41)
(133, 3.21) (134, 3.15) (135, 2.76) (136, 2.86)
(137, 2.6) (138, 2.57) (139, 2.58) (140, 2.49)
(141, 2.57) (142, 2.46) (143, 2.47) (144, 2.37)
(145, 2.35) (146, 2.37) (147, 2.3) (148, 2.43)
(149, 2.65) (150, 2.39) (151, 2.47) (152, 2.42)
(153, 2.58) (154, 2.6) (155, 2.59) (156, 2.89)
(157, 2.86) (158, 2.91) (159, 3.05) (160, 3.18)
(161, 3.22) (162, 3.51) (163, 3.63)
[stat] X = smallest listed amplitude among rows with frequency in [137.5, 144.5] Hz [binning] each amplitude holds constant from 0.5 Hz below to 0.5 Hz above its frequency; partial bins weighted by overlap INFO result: 2.37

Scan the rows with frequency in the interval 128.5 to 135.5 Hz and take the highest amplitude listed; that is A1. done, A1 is 3.47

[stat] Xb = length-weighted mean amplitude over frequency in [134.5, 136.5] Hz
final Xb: 2.81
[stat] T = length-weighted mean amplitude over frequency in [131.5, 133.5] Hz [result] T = 3.31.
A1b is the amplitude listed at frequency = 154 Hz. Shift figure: 2.6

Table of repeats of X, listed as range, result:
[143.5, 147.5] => 2.3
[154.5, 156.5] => 2.59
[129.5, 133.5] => 3.21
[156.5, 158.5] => 2.86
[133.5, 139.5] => 2.57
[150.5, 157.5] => 2.42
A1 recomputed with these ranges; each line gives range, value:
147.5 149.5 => 2.65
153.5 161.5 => 3.22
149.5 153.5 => 2.58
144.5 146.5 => 2.37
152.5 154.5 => 2.6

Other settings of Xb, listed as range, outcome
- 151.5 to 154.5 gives 2.53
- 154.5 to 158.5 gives 2.81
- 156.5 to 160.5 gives 3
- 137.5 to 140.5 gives 2.55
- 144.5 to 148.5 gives 2.36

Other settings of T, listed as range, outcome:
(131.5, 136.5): 3.08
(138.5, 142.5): 2.52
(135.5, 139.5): 2.65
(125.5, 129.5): 3.37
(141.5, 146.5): 2.4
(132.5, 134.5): 3.18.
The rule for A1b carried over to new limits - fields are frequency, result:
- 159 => 3.05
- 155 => 2.59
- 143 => 2.47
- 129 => 3.43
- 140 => 2.49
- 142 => 2.46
